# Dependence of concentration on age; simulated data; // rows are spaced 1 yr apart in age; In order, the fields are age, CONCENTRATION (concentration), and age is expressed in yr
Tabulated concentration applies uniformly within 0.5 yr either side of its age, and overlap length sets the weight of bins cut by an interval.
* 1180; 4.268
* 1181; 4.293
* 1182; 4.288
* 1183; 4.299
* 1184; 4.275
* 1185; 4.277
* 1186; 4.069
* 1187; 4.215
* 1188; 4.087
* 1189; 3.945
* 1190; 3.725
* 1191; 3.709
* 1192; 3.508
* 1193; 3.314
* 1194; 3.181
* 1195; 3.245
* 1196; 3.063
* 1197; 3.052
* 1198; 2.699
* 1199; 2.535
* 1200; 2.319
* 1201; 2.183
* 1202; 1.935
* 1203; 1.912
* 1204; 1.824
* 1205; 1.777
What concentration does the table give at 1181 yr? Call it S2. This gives 4.293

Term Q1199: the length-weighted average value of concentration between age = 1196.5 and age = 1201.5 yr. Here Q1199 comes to 2.56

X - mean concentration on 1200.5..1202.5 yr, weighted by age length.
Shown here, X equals 2.06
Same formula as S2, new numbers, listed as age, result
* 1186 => 4.069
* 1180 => 4.268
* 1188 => 4.087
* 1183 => 4.299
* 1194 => 3.181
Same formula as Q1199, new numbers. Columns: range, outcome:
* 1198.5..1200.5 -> 2.43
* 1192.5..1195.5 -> 3.25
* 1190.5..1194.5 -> 3.43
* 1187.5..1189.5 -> 4.02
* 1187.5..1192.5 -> 3.79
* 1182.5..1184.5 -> 4.29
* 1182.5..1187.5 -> 4.23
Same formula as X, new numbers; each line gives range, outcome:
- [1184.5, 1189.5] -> 4.12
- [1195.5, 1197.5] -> 3.06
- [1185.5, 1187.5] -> 4.14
